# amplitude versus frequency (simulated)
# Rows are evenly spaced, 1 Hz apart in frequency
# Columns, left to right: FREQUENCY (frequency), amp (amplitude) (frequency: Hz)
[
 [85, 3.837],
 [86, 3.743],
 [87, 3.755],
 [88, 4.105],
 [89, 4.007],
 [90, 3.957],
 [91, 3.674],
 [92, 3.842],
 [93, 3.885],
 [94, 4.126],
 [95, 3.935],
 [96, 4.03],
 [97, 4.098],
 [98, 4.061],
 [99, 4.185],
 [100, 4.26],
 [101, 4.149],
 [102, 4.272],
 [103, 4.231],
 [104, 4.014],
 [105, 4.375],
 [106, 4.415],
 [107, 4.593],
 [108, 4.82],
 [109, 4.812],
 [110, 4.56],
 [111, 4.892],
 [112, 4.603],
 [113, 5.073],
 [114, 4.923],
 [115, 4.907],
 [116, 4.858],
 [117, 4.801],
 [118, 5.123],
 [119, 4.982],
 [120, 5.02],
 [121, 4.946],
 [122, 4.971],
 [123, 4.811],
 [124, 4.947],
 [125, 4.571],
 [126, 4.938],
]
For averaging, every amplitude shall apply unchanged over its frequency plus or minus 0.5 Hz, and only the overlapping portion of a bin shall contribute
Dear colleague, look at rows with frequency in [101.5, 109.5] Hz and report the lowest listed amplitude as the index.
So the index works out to 4.014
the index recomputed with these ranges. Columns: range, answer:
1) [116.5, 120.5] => 4.801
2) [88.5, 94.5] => 3.674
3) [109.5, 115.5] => 4.56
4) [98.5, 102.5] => 4.149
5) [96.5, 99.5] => 4.061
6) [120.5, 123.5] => 4.811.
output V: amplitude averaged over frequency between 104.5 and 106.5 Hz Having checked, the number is 4.39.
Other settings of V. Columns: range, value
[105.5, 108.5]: 4.61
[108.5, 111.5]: 4.75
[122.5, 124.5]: 4.88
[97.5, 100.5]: 4.17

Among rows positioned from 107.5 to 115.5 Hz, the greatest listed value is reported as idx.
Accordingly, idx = 5.073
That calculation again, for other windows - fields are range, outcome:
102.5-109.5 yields 4.82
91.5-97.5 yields 4.126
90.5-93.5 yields 3.885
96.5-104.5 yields 4.272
